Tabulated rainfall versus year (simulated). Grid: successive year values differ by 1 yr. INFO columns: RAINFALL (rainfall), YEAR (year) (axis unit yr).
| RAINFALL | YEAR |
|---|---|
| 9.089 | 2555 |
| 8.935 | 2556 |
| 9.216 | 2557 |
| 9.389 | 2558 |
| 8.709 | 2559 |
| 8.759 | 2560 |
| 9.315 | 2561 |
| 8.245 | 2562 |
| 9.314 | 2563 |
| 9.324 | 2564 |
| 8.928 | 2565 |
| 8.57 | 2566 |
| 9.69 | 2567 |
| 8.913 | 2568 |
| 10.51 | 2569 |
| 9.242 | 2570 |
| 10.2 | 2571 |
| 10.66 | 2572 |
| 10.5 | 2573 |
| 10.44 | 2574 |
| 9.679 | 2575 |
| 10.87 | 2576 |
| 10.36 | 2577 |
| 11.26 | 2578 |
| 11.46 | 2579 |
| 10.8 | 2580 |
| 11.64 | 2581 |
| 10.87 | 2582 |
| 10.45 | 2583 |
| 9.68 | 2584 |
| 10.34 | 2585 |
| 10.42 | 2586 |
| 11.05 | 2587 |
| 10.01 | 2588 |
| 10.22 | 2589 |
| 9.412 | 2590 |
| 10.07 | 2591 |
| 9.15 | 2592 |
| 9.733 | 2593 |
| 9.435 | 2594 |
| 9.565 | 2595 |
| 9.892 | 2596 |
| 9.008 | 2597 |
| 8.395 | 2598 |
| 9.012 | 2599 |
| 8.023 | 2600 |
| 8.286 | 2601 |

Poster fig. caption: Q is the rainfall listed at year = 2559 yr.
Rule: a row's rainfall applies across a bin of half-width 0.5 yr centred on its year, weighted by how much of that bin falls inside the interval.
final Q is 8.709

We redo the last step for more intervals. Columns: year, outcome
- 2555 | 9.089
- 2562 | 8.245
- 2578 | 11.26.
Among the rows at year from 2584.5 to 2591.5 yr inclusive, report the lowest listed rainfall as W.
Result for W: 9.412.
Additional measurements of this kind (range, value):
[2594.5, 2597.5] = 9.008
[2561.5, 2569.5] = 8.245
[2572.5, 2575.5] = 9.679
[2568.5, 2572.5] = 9.242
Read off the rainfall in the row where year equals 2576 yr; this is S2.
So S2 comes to 10.87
